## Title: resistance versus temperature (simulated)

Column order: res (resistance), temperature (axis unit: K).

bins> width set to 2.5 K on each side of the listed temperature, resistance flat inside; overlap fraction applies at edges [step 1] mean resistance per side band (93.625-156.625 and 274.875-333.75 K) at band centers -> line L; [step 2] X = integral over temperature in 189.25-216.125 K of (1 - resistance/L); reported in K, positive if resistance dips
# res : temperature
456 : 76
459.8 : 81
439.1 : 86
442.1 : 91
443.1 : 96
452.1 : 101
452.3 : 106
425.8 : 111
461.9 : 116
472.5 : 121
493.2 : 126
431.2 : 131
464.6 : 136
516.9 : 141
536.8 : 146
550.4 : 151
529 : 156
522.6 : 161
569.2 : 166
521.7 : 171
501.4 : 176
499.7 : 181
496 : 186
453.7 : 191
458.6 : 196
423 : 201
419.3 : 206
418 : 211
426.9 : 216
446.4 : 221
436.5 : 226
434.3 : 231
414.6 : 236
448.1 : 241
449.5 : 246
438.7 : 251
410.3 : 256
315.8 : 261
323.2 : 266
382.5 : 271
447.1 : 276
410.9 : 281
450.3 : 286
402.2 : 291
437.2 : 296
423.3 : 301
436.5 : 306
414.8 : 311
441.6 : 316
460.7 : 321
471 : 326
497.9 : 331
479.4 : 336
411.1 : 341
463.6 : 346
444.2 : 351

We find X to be 1.7 K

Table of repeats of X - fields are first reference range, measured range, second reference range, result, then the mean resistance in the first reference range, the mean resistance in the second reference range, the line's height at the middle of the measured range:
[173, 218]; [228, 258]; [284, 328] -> 1.0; 456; 437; 448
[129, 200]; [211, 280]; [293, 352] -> 8.9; 503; 448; 475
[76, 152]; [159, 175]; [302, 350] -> -2.5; 467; 452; 463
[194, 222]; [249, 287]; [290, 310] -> 2.9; 431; 426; 427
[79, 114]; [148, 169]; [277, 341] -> -4.6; 445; 443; 444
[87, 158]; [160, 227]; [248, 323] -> -3.3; 475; 413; 448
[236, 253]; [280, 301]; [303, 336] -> 1.1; 441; 455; 450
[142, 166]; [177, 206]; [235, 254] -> 1.9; 537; 439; 496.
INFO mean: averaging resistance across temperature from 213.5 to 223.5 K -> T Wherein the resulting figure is 437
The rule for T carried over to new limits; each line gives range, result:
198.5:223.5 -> 427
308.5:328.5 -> 447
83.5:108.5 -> 446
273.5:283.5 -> 429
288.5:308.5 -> 425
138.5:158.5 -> 533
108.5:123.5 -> 453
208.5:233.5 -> 432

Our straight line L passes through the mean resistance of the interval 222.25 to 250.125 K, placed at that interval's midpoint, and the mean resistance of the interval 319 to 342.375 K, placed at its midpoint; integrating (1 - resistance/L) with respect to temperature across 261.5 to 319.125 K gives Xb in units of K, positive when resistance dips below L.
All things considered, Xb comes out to 5.31 K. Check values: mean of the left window 437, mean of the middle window 412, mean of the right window 467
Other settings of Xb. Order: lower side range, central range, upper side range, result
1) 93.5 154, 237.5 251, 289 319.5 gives 0.0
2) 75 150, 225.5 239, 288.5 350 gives 0.8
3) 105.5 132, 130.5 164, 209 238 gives -4.7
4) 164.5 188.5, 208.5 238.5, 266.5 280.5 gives 2.0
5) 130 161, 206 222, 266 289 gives 1.1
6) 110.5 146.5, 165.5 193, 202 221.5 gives -3.6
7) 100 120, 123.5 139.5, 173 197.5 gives -0.2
